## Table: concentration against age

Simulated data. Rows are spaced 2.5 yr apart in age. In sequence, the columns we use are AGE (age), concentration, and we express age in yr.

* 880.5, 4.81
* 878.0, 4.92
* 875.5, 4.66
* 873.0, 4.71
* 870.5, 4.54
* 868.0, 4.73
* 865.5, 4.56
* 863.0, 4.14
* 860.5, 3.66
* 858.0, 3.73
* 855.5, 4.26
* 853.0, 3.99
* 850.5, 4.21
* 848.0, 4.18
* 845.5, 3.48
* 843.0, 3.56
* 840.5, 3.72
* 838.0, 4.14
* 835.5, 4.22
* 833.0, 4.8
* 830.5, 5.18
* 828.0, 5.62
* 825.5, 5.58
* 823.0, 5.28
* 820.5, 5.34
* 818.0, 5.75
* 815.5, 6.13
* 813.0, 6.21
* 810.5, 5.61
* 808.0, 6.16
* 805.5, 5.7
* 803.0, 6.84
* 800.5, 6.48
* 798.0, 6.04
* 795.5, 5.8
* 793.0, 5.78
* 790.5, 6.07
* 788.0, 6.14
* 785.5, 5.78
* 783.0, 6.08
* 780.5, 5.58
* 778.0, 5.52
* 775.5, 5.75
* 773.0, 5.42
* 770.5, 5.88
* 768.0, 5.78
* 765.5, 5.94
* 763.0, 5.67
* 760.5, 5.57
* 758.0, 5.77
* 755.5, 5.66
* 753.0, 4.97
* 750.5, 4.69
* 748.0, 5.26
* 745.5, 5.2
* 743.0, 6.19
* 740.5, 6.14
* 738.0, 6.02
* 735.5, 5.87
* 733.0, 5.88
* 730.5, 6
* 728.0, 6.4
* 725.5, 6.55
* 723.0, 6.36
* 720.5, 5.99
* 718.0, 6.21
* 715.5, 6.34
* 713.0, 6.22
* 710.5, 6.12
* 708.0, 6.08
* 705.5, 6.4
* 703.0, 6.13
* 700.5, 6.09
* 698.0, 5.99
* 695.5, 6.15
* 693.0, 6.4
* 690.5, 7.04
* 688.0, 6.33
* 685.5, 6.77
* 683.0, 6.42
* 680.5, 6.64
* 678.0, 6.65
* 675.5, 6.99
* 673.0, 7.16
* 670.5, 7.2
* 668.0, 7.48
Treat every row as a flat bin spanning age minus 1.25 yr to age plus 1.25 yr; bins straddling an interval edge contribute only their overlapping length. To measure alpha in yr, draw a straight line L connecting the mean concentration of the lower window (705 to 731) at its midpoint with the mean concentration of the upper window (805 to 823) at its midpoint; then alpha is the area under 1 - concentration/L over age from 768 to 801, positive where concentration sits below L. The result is 0.49 yr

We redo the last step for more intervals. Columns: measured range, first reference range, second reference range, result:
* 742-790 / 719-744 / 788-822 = 3.5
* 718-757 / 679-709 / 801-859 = 0.7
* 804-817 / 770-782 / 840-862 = -3.1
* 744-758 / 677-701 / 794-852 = 1.6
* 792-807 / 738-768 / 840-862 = -4.2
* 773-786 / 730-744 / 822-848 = -0.8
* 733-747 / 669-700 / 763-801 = 0.7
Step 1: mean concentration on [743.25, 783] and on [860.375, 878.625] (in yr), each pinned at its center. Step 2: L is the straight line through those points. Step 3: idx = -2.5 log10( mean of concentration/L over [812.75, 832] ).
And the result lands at -0.13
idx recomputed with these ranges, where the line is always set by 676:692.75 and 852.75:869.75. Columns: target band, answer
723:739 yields -0.03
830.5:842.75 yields 0.06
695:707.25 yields 0.04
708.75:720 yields 0.00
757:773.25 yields -0.04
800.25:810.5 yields -0.24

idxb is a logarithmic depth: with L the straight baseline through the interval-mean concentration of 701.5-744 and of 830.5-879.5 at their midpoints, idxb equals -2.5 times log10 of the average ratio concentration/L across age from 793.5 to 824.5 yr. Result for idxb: -0.20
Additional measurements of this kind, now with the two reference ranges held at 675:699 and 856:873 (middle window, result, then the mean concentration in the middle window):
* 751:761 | 0.04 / 5.43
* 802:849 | -0.08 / 5.13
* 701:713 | 0.02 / 6.18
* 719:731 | -0.04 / 6.28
